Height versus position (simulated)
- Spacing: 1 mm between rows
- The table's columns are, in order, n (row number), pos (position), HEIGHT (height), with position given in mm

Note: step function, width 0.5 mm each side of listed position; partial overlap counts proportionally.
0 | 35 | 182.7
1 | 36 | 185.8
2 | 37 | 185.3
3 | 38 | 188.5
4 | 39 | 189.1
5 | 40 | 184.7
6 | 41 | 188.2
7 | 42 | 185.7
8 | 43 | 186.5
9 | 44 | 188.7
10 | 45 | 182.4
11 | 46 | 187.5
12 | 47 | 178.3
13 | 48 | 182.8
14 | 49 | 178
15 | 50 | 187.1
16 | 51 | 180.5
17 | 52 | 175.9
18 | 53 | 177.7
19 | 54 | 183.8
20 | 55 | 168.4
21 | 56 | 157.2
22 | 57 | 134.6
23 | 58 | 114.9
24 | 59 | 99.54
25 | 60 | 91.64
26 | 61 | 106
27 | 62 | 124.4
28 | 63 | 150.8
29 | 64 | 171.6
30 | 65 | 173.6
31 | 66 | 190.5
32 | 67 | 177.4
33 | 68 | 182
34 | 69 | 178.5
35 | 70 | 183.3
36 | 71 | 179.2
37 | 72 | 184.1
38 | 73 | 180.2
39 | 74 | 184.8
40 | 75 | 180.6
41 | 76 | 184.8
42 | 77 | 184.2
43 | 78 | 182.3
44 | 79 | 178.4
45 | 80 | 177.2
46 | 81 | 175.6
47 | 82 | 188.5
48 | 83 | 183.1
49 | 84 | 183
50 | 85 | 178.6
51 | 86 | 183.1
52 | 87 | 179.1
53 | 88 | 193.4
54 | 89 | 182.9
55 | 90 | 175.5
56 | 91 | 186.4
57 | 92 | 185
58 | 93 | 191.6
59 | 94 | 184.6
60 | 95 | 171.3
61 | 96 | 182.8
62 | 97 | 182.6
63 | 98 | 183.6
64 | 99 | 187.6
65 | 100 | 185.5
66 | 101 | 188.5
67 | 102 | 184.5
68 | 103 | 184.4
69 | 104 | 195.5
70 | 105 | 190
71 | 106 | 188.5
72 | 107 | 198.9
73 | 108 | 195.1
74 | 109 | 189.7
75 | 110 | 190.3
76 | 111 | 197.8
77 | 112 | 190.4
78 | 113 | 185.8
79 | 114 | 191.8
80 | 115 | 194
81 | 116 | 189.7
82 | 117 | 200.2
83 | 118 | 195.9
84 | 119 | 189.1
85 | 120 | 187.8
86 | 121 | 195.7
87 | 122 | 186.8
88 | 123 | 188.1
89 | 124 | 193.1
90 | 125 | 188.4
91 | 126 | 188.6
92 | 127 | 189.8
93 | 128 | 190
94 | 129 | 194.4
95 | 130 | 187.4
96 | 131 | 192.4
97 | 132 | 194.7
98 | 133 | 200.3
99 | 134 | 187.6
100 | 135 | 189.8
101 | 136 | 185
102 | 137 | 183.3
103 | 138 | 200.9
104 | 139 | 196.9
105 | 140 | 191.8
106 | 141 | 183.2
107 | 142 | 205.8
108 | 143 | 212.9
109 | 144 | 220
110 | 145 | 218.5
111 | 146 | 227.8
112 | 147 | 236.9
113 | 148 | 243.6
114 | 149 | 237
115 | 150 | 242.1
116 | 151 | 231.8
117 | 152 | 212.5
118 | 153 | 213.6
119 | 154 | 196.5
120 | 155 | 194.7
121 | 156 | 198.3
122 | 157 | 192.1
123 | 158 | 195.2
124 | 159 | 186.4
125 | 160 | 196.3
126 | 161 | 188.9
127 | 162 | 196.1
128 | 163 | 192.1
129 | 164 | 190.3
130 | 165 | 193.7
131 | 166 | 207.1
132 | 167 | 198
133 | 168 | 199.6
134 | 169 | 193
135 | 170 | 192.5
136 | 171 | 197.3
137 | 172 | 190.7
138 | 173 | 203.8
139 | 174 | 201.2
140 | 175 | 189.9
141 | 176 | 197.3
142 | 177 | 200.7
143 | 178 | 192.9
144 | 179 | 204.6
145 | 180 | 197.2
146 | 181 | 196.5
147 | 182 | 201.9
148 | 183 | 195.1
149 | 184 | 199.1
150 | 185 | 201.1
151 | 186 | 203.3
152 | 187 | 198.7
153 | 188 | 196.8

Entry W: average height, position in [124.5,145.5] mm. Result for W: 195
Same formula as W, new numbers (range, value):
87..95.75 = 184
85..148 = 192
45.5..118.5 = 178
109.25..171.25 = 199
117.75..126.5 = 190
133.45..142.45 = 192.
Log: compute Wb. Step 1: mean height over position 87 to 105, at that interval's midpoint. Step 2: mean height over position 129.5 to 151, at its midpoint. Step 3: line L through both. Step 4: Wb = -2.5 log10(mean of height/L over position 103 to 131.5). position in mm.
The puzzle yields 0.02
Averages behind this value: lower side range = 185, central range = 191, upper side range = 207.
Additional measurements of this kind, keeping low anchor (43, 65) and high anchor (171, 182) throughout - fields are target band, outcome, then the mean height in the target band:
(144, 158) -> -0.15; 218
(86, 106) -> -0.08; 185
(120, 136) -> -0.05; 191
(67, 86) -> -0.10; 182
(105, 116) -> -0.09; 192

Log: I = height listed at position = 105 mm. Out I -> 190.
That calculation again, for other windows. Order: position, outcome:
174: 201.2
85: 178.6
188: 196.8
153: 213.6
